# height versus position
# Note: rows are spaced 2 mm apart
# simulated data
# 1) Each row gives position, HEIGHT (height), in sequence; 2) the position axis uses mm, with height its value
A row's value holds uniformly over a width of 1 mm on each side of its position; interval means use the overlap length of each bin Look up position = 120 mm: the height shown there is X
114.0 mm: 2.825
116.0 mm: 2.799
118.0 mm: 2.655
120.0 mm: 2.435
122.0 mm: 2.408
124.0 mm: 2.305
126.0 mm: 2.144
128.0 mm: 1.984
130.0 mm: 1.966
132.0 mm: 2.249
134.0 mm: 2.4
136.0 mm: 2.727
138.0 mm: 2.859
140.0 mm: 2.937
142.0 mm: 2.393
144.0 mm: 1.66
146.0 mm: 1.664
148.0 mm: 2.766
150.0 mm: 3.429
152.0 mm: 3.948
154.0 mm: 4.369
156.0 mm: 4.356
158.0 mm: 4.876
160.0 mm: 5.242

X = 2.435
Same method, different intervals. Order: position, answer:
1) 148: 2.766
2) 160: 5.242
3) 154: 4.369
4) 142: 2.393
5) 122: 2.408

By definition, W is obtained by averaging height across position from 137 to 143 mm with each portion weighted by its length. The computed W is 2.73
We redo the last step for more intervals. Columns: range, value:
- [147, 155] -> 3.63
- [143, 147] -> 1.66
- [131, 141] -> 2.63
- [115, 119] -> 2.73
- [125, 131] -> 2.03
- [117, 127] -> 2.39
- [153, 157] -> 4.36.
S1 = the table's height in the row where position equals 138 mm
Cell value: 2.859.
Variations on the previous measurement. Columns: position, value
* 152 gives 3.948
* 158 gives 4.876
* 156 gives 4.356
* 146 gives 1.664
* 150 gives 3.429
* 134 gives 2.4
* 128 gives 1.984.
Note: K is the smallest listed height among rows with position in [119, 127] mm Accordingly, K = 2.144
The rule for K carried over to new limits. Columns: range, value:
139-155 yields 1.66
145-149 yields 1.664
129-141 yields 1.966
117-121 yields 2.435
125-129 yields 1.984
